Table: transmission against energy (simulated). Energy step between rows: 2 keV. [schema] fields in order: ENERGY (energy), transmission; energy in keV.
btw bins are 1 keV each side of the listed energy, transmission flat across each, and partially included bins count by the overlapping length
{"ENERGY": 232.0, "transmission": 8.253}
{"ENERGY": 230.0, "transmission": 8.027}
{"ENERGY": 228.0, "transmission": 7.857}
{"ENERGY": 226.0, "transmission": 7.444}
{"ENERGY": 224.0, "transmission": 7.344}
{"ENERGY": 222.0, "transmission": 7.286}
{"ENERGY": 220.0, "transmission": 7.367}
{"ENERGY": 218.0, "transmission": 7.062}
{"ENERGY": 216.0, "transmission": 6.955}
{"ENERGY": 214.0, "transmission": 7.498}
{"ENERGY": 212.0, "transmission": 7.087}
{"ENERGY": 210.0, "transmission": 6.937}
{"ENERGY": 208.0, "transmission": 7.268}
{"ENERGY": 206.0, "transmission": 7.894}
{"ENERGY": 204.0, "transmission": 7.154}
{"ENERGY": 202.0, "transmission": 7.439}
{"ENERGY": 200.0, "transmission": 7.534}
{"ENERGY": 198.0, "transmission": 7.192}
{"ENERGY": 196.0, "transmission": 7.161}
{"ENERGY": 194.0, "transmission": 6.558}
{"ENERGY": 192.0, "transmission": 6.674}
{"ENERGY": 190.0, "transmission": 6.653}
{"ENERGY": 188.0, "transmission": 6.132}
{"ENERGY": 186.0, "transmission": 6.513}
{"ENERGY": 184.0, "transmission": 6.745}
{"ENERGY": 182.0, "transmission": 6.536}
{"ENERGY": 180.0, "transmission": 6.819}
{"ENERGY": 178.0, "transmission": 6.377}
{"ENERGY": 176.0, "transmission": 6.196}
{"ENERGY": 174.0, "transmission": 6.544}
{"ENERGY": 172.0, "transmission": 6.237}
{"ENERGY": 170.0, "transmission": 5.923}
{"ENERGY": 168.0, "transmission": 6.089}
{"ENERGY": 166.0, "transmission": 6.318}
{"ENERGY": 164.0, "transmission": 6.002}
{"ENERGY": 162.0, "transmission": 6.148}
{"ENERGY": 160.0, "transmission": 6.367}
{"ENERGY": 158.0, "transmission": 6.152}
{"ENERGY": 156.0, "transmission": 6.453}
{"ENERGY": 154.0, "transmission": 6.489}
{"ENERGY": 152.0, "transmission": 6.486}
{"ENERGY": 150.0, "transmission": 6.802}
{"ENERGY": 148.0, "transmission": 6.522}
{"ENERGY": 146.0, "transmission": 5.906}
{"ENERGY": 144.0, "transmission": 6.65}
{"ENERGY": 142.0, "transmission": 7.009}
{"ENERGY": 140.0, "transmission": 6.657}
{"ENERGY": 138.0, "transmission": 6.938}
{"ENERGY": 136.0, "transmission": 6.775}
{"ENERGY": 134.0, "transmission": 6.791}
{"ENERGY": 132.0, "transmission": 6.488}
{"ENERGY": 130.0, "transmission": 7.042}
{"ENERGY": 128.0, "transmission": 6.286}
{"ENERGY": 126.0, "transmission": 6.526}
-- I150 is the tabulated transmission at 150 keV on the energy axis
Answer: 6.802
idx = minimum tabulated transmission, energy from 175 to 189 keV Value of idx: 6.132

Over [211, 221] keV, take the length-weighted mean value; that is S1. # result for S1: 7.19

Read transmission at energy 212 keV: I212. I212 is 7.087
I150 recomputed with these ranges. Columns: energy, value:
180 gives 6.819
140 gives 6.657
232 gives 8.253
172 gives 6.237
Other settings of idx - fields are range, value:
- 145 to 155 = 5.906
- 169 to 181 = 5.923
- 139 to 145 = 6.65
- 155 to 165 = 6.002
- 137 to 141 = 6.657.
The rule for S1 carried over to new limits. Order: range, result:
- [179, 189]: 6.55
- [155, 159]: 6.3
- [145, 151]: 6.41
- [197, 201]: 7.36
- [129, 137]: 6.77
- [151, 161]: 6.39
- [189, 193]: 6.66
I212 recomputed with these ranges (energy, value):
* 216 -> 6.955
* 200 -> 7.534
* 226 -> 7.444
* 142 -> 7.009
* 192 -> 6.674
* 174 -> 6.544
